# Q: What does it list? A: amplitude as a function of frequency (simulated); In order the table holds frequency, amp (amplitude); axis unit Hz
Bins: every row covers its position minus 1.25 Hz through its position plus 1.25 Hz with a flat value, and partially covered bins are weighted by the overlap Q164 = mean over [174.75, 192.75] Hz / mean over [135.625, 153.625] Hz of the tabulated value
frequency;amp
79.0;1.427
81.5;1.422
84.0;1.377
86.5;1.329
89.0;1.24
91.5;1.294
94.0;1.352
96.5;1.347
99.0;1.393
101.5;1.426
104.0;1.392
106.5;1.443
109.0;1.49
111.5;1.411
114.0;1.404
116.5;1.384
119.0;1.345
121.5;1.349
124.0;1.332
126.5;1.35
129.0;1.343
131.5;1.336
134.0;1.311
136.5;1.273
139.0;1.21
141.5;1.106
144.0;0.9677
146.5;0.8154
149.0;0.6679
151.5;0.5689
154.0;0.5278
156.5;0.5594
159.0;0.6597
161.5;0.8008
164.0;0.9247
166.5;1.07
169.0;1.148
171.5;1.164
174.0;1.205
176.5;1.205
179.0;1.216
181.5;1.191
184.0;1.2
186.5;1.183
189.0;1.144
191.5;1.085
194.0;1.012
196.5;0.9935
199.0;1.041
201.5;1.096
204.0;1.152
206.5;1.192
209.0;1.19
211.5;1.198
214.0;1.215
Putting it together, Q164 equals 1.3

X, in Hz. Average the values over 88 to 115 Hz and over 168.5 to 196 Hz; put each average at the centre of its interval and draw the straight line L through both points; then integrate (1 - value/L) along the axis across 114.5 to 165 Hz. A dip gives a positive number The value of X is 9.3 Hz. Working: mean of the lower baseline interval 1.38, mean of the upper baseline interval 1.16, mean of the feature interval 1.05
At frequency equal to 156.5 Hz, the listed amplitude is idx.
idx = 0.5594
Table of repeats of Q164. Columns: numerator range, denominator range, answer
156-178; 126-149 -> 0.85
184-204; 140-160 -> 1.47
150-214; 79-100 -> 0.76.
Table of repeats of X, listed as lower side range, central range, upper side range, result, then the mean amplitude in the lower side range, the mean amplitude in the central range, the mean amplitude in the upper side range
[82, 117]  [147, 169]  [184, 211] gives 8.5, 1.38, 0.75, 1.12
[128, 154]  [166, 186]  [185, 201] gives -2.2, 1.03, 1.18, 1.08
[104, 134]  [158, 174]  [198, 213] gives 3.4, 1.38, 0.985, 1.15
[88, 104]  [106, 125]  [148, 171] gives -3.6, 1.35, 1.39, 0.784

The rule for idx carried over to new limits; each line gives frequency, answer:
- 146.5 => 0.8154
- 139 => 1.21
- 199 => 1.041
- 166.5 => 1.07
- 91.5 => 1.294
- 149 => 0.6679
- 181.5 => 1.191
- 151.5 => 0.5689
